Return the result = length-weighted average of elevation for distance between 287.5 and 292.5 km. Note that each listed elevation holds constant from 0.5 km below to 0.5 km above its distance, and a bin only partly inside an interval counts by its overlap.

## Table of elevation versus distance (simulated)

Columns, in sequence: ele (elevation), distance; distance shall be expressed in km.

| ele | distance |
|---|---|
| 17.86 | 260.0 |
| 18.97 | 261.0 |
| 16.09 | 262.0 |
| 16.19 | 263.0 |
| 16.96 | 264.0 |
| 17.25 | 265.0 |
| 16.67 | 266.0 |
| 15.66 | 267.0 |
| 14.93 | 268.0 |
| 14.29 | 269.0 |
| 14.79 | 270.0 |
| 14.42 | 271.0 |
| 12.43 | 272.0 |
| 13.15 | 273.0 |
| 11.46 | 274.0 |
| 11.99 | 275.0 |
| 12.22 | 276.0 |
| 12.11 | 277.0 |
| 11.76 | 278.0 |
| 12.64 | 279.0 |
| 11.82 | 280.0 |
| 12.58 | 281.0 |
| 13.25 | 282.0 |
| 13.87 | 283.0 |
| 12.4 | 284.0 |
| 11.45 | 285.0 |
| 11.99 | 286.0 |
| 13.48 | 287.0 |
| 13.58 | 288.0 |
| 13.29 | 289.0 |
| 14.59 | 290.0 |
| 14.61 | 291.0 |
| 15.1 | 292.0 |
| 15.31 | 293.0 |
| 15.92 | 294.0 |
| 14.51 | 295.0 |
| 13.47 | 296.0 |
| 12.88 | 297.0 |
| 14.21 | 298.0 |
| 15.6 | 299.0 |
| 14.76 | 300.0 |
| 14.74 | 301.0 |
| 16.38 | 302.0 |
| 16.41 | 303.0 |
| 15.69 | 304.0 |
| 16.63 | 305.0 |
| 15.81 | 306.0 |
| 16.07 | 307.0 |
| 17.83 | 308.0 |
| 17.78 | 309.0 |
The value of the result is 14.2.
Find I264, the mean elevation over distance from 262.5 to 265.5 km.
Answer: 16.8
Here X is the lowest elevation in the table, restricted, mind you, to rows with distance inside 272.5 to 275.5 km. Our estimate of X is 11.46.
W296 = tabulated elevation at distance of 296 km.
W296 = 13.47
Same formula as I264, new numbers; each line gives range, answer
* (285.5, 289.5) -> 13.1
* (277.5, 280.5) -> 12.1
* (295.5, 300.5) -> 14.2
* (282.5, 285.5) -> 12.6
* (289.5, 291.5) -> 14.6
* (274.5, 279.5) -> 12.1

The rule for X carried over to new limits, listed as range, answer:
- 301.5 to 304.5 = 15.69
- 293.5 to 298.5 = 12.88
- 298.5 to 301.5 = 14.74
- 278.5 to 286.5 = 11.45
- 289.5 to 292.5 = 14.59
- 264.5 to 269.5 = 14.29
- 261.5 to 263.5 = 16.09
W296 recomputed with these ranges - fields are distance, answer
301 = 14.74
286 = 11.99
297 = 12.88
